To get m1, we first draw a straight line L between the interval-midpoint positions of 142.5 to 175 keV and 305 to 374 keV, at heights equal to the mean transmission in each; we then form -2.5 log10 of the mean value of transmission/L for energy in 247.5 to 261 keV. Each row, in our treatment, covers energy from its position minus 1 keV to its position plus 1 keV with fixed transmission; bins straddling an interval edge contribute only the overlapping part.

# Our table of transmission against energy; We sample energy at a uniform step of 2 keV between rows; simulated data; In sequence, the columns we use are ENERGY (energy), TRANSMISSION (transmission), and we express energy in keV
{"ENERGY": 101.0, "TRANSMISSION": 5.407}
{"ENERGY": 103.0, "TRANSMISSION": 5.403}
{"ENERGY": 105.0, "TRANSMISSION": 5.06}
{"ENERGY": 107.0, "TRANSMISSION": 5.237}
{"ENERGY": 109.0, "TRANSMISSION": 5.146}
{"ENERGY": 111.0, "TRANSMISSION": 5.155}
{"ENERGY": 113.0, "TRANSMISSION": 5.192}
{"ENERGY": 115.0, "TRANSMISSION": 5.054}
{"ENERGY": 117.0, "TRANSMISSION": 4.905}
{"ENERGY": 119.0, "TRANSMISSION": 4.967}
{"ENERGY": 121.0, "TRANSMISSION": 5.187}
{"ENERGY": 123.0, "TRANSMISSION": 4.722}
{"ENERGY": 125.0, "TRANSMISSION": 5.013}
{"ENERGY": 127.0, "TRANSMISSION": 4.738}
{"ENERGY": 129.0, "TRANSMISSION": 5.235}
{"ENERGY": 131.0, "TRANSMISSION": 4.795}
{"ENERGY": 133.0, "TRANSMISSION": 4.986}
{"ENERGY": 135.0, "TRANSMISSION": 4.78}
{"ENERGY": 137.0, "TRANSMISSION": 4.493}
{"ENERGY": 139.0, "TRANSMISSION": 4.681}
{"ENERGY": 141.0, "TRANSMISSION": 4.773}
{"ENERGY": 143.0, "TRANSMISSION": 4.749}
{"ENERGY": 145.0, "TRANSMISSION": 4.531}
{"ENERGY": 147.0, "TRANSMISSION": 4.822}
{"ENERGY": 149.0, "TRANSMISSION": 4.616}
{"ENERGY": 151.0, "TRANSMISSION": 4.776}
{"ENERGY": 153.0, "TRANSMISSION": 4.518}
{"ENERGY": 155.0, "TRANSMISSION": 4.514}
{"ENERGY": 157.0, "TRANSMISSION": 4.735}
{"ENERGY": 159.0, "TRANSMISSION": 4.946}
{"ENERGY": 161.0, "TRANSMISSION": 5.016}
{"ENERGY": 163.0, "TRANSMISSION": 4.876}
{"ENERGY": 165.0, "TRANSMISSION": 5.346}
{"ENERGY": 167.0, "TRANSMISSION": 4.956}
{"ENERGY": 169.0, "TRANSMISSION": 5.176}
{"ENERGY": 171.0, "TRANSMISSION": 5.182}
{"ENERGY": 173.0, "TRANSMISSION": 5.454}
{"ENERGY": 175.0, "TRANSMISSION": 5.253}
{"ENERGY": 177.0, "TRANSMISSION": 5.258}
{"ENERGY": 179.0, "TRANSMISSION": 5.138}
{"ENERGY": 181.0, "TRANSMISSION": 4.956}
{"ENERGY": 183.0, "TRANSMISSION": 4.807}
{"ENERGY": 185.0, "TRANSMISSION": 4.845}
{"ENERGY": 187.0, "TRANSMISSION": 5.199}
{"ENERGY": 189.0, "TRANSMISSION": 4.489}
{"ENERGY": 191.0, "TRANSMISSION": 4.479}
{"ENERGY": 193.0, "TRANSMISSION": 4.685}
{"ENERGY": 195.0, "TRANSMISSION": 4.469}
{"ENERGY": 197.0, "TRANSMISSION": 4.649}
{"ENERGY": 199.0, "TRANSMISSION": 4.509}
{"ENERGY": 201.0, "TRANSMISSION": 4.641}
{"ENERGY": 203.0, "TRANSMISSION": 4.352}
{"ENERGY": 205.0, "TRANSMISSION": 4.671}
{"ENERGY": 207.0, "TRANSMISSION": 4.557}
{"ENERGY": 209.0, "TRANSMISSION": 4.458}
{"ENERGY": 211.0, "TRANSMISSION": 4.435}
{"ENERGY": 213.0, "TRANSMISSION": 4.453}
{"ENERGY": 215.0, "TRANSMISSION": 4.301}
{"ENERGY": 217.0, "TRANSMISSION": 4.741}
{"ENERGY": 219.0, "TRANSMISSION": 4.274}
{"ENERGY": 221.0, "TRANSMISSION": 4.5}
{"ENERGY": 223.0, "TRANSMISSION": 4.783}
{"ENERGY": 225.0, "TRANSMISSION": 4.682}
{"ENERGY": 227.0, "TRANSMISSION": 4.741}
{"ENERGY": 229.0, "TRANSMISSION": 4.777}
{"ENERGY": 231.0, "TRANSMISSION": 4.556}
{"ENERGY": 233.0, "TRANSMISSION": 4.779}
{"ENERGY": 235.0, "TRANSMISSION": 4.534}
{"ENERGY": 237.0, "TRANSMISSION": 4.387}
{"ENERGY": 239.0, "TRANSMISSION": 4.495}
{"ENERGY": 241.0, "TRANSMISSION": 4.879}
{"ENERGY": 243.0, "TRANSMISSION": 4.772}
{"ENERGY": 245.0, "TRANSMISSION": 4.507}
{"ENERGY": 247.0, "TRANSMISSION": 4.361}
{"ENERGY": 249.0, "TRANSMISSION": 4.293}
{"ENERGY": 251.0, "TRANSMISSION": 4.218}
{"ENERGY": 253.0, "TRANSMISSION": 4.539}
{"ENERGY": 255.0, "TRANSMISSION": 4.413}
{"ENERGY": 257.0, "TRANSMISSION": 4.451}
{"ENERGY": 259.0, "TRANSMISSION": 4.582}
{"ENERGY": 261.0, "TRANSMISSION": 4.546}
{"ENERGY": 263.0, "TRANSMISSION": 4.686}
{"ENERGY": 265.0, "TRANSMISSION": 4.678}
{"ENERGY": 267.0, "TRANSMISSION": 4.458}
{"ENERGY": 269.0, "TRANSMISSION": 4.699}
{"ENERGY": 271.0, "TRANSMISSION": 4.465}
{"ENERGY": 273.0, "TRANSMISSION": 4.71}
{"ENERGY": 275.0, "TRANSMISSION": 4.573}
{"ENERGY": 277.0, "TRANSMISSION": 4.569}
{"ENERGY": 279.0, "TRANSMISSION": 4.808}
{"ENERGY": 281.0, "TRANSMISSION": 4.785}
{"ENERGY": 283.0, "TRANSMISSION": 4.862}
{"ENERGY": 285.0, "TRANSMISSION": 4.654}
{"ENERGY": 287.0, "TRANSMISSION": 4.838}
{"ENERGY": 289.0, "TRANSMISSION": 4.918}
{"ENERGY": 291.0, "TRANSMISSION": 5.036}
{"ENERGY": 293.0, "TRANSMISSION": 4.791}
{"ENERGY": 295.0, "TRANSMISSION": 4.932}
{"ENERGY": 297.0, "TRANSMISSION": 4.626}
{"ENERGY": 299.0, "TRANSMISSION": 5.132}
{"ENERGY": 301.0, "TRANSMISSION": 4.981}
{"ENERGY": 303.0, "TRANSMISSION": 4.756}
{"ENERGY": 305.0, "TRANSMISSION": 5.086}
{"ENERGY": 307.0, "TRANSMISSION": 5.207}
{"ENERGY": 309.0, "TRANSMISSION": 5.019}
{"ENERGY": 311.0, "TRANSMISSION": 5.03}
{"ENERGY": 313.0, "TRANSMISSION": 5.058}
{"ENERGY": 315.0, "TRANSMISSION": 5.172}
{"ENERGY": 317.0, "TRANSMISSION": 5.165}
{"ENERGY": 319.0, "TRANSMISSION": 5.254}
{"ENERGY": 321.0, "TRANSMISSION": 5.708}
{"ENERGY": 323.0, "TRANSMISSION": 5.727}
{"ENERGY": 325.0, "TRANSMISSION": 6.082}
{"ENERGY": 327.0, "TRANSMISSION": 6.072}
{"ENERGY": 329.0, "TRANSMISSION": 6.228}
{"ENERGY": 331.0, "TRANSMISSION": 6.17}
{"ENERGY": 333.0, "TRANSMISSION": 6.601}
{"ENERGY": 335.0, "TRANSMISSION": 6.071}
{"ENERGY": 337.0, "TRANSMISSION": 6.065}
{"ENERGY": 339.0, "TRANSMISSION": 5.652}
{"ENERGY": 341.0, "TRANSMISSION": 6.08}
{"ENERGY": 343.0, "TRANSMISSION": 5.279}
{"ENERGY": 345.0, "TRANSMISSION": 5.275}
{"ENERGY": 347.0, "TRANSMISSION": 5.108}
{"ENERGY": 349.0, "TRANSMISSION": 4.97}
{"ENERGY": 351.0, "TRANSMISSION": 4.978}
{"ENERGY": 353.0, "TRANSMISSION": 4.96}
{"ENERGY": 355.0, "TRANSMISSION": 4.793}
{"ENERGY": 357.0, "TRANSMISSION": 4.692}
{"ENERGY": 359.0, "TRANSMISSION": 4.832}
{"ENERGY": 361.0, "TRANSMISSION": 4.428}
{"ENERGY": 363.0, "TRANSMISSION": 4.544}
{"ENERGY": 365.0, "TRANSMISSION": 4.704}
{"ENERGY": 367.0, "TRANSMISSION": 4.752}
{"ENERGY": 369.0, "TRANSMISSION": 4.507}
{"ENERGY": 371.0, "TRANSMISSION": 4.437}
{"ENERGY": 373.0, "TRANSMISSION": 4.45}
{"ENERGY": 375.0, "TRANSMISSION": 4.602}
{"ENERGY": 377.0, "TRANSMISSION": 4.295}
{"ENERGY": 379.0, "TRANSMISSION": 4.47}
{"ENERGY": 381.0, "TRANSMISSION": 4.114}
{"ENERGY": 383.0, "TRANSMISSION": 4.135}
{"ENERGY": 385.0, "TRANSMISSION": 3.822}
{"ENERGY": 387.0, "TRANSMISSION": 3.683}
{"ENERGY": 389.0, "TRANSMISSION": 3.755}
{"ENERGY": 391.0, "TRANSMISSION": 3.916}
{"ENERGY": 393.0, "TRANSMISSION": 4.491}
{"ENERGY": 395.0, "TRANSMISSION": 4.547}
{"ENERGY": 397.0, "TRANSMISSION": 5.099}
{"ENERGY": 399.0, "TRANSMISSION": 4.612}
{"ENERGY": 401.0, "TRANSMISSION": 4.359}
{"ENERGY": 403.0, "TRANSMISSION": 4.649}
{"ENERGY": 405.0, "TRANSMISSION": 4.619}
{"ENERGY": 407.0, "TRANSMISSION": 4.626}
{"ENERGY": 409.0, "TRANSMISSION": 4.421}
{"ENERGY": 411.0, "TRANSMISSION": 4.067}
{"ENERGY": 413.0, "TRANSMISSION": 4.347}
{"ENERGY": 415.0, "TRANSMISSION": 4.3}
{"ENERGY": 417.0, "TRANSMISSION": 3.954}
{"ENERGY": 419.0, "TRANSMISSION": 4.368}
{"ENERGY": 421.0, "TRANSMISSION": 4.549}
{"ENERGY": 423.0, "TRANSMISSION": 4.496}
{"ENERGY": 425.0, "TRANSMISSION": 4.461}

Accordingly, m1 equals 0.153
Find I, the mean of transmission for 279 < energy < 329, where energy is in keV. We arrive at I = 5.14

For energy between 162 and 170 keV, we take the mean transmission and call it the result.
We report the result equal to 5.09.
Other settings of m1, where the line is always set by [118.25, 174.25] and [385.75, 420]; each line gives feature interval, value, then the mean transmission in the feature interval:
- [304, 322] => -0.148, 5.19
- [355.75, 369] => -0.054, 4.65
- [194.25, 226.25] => 0.050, 4.53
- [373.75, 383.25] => 0.012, 4.34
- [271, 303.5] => -0.051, 4.8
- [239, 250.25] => 0.029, 4.55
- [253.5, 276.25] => 0.014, 4.57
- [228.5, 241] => 0.021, 4.6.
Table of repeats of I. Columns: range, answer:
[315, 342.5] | 5.87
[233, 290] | 4.6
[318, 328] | 5.77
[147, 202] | 4.87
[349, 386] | 4.54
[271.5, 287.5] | 4.71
